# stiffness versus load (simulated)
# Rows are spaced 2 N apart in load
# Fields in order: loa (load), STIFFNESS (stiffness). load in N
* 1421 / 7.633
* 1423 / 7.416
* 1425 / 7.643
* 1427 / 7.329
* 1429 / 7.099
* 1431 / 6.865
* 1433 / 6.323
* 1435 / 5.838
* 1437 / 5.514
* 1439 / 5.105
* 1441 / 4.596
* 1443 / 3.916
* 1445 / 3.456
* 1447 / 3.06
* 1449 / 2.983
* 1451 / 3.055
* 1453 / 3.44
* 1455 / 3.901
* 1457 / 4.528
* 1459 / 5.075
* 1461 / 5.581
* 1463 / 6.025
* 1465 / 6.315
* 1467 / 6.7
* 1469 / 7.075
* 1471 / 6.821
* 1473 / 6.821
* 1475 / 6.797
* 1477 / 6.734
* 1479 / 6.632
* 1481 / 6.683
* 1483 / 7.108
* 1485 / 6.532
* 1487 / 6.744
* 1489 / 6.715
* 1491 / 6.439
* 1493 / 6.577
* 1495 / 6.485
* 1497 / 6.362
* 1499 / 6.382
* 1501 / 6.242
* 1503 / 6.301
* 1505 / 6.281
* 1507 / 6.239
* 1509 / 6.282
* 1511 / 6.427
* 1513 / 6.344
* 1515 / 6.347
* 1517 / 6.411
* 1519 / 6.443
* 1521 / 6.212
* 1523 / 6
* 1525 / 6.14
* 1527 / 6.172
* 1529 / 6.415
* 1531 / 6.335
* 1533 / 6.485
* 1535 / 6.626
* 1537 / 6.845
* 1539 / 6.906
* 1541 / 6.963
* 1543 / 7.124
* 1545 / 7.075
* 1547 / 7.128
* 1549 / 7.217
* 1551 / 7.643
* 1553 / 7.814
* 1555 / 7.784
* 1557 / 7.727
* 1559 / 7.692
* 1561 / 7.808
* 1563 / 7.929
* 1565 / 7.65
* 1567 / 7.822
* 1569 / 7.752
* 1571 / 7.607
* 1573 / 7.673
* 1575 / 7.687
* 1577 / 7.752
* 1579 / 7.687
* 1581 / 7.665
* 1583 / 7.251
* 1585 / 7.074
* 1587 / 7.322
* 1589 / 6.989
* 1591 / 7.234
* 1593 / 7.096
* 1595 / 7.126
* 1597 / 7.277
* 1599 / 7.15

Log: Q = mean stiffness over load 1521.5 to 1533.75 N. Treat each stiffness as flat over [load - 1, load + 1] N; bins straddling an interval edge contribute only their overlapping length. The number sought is 6.25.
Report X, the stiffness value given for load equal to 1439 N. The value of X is 5.105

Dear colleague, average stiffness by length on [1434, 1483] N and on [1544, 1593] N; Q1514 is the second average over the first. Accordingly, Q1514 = 1.42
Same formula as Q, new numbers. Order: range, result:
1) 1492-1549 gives 6.5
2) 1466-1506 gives 6.62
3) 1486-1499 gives 6.54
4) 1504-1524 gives 6.3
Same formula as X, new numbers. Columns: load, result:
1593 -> 7.096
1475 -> 6.797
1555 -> 7.784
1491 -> 6.439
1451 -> 3.055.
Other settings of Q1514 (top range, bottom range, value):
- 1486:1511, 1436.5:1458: 1.64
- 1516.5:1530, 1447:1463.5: 1.49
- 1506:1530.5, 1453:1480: 1.05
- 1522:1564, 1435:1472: 1.45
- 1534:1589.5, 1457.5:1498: 1.15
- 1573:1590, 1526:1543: 1.12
